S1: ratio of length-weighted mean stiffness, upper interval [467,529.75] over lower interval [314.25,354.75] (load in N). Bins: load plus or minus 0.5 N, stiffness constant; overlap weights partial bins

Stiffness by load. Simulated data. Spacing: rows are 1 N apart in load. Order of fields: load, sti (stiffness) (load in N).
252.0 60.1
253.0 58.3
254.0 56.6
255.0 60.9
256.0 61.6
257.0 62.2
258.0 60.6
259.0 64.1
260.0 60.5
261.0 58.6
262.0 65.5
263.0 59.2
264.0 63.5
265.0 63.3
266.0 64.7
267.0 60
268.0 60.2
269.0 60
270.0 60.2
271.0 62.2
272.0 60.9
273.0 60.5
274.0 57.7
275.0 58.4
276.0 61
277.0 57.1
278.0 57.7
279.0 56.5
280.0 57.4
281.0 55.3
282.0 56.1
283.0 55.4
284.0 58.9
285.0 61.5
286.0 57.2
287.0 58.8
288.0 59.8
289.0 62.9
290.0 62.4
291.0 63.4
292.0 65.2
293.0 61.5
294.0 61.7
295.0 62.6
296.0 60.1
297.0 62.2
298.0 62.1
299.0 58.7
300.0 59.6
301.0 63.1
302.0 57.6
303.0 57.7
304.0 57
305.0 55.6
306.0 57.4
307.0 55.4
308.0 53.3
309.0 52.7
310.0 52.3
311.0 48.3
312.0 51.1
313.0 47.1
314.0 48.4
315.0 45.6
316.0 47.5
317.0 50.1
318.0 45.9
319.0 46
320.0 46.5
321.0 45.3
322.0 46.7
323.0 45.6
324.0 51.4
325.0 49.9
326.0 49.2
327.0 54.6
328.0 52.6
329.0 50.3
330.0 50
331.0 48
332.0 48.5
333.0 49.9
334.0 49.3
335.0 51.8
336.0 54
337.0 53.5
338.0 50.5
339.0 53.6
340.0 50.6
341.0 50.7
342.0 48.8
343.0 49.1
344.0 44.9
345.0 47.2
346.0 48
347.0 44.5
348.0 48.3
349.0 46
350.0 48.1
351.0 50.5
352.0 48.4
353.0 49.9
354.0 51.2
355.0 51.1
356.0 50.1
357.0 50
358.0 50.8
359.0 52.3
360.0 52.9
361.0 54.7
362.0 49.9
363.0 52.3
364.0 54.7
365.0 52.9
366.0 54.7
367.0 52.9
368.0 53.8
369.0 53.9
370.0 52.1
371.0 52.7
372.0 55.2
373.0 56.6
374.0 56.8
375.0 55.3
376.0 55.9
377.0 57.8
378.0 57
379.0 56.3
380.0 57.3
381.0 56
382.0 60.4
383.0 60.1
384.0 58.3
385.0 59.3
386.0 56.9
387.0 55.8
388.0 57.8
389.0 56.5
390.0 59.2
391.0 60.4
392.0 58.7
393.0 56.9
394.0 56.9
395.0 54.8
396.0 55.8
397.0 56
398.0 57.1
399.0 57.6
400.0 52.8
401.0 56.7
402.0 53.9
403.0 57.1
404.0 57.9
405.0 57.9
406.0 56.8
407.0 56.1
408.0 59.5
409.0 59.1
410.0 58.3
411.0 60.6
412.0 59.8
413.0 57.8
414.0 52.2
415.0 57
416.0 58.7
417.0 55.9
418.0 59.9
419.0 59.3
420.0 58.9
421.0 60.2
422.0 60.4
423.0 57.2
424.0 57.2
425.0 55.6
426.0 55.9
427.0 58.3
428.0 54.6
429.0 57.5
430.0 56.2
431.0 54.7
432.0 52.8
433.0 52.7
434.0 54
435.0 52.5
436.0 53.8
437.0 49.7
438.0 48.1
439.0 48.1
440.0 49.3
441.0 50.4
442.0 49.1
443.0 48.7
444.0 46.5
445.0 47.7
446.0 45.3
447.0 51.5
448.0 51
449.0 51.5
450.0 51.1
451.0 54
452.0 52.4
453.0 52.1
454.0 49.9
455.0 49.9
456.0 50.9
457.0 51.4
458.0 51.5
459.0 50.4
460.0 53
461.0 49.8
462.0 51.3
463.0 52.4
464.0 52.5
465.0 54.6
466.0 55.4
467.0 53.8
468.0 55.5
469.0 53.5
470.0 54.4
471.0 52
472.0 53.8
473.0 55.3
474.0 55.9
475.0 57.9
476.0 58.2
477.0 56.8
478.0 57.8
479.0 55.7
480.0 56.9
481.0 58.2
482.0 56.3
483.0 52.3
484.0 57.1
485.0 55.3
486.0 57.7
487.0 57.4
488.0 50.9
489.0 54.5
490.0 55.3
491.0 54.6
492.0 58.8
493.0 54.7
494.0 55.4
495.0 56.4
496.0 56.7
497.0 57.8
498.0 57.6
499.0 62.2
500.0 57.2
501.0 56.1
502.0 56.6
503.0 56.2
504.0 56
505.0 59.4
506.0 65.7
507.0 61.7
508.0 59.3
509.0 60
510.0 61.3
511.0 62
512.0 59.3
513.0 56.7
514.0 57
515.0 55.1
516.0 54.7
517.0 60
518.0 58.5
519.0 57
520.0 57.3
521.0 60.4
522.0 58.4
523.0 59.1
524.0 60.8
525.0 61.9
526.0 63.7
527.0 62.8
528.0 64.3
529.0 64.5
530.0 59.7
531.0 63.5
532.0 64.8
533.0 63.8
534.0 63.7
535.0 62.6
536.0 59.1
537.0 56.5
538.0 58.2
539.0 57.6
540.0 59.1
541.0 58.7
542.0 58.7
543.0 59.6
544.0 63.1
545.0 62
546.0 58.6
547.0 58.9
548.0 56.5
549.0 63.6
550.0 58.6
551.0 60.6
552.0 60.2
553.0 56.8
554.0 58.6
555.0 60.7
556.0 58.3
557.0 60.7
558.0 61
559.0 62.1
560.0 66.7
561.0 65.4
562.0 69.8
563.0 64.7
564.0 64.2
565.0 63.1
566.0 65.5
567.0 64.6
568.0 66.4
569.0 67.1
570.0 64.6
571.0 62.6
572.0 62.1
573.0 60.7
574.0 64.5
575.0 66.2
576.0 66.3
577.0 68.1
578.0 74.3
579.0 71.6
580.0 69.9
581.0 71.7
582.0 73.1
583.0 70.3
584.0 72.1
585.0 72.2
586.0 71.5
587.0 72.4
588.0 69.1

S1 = 1.17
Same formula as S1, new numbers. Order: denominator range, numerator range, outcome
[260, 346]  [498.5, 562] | 1.09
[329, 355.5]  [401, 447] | 1.11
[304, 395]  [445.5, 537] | 1.08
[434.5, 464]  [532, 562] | 1.20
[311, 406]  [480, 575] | 1.14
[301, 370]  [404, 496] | 1.07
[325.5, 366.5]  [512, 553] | 1.19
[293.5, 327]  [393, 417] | 1.07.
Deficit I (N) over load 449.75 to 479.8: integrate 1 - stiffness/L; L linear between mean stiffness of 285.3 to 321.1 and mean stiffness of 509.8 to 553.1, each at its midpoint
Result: 2.7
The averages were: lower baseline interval 55.8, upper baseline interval 60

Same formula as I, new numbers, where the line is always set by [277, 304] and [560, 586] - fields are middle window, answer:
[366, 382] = 1.7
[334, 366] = 5.7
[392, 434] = 4.1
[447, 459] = 2.4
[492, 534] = 4.0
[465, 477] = 1.8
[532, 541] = 0.8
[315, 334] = 3.7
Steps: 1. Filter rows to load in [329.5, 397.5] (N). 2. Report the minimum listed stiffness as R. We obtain 44.5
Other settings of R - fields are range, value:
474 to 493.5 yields 50.9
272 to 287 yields 55.3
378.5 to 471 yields 45.3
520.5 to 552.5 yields 56.5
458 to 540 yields 49.8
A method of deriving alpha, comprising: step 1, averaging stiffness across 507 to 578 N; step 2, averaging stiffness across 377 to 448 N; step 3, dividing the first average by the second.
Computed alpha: 1.10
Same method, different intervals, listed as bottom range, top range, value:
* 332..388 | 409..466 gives 1.02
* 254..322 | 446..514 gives 0.96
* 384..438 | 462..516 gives 1.00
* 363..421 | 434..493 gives 0.93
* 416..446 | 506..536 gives 1.12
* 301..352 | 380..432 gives 1.14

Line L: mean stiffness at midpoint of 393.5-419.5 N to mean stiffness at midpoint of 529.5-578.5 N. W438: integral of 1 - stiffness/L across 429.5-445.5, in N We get 2.0 N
